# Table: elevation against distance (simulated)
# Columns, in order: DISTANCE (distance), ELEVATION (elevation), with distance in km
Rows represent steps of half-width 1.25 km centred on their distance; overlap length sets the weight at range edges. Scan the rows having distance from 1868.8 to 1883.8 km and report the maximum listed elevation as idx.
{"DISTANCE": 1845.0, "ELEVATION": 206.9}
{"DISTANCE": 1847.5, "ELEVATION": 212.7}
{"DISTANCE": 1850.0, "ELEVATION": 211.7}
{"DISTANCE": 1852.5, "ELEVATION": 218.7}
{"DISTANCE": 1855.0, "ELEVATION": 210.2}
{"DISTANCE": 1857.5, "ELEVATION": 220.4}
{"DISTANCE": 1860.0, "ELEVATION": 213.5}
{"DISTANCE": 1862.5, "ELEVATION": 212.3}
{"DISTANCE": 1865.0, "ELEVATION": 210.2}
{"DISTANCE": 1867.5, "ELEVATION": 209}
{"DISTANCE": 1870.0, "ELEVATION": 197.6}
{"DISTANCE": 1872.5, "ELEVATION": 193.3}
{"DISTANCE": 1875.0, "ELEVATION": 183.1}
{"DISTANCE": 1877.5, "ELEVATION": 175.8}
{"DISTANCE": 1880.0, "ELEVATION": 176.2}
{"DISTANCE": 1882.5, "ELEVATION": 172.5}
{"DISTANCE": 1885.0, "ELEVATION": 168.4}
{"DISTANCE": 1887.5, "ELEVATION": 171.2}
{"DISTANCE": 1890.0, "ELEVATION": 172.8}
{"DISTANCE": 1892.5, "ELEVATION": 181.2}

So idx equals 197.6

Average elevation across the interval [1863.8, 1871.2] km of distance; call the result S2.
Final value 206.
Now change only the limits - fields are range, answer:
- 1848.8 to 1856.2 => 214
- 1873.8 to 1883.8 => 177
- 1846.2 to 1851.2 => 212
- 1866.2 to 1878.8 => 192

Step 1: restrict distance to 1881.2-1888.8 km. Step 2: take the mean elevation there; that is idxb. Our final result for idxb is 171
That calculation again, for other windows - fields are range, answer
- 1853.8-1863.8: 214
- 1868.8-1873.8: 195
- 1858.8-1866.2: 212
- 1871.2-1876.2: 188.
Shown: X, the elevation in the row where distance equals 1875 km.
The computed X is 183.1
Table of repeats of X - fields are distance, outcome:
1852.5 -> 218.7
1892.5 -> 181.2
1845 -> 206.9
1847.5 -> 212.7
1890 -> 172.8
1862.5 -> 212.3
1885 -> 168.4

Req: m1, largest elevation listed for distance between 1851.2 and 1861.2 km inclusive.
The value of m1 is 220.4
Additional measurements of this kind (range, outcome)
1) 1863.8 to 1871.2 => 210.2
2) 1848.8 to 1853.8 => 218.7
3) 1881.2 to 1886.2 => 172.5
